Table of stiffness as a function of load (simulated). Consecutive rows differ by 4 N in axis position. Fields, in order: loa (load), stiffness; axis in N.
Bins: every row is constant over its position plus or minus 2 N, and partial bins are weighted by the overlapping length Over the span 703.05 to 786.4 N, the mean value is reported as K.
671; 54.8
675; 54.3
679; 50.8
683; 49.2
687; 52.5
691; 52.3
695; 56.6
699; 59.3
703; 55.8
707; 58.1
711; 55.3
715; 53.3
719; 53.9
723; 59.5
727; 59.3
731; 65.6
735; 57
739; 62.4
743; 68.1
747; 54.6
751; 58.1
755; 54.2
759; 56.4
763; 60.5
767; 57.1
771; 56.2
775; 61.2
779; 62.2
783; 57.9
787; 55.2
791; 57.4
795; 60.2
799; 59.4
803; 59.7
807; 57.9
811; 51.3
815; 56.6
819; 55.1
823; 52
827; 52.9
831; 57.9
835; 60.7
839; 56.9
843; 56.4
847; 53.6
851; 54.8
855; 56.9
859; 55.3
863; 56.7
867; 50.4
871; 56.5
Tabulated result 58.4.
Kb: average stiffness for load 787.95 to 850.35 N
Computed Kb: 56.5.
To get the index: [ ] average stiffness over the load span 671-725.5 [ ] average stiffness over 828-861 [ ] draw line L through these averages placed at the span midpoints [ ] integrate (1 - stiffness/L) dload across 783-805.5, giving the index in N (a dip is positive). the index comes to -1.0 N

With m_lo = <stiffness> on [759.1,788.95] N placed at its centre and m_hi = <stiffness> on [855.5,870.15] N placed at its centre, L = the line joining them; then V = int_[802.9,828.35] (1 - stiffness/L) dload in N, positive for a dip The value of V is 0.8 N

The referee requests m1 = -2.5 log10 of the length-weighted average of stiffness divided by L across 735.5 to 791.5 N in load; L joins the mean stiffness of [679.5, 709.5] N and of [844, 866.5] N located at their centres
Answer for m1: -0.07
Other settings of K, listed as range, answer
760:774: 58.1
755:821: 57.7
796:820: 56.9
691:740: 57.7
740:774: 58.4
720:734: 60.6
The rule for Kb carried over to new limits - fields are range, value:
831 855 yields 56.6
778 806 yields 58.7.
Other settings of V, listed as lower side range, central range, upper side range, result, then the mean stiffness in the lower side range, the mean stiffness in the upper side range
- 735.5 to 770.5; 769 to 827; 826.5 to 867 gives 0.3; 58.7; 56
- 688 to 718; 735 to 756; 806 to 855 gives -1.5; 55.6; 55.5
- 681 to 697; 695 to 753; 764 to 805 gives -3.9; 52.7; 58.7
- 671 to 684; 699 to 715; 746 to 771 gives -0.8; 52.1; 56.9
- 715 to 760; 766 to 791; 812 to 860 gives -0.3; 58.8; 55.7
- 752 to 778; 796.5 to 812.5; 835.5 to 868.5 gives -0.2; 57.8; 55.5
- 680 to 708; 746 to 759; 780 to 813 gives 0.1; 54.6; 57.5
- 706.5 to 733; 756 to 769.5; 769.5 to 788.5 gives 0.2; 57.8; 58.7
